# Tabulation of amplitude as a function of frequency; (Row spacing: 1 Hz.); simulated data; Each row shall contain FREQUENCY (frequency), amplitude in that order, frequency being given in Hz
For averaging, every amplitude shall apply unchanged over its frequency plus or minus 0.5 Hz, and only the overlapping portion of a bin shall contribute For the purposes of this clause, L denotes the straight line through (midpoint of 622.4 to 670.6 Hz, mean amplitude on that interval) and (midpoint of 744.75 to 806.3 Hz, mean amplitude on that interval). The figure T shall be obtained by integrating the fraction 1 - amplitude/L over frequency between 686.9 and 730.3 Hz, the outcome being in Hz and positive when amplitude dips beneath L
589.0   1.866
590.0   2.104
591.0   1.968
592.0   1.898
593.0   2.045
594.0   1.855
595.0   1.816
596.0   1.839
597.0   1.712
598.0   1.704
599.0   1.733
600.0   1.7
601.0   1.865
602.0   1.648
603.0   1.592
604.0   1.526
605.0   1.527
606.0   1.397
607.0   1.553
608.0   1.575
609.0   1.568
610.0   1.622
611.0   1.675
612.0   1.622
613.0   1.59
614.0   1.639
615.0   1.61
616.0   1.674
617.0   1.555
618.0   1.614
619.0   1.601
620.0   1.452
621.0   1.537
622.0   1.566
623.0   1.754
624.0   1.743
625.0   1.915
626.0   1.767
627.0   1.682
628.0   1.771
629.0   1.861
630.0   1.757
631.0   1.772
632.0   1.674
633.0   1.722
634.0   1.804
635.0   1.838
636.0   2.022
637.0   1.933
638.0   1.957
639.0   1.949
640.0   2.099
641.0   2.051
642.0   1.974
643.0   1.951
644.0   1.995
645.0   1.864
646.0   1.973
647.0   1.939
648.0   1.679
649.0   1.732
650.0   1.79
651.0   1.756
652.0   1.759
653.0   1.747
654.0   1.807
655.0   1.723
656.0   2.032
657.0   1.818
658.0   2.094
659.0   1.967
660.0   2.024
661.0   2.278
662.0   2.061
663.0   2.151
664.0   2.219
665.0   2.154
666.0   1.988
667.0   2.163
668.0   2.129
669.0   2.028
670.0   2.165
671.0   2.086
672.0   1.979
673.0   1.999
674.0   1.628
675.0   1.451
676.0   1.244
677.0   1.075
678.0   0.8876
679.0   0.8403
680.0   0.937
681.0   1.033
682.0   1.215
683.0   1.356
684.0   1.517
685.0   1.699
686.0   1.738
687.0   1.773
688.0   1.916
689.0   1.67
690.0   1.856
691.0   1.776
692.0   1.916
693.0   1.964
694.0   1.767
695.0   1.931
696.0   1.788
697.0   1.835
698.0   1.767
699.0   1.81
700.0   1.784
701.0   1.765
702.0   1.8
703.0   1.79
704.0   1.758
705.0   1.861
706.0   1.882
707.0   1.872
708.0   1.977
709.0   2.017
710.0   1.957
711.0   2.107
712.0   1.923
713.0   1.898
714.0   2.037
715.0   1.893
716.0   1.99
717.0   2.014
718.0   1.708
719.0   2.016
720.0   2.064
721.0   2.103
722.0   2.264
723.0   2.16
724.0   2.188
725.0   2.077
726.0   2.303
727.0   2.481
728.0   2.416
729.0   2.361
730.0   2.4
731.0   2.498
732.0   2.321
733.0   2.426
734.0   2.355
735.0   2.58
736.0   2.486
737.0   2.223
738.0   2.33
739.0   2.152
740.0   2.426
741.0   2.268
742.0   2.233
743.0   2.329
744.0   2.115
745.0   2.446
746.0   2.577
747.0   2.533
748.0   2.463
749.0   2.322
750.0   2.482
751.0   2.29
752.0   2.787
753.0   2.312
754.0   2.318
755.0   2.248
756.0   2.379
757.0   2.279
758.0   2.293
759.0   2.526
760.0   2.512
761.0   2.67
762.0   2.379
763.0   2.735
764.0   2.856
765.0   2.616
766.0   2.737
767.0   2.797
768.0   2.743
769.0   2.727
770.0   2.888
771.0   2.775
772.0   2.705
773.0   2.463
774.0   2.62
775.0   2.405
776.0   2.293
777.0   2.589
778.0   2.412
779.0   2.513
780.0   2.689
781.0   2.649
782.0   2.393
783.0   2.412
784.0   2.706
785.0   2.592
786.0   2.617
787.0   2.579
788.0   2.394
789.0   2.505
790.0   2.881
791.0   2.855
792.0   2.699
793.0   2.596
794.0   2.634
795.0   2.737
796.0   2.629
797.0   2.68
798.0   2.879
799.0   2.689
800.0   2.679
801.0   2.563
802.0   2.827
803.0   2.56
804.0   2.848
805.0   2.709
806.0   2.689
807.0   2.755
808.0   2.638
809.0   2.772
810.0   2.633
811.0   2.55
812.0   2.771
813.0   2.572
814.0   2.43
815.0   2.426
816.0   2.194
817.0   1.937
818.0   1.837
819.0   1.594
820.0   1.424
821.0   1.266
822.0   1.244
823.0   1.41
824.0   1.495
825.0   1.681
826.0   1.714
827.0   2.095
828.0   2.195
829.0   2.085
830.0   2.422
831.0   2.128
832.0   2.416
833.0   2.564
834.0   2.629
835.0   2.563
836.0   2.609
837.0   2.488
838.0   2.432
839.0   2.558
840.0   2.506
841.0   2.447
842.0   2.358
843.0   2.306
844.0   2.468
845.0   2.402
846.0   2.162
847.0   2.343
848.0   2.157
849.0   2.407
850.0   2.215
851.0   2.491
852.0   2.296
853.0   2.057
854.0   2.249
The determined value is 5.30 Hz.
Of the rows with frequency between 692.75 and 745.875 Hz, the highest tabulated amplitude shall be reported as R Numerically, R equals 2.58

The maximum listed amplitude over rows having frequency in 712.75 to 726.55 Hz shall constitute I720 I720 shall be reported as 2.303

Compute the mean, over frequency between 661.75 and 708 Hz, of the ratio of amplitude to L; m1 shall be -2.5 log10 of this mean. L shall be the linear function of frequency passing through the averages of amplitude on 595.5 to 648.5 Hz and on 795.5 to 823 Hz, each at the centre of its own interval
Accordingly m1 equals 0.125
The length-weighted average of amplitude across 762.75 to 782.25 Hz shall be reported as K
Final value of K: 2.63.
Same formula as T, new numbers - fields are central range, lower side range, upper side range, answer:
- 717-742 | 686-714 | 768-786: -1.53 Hz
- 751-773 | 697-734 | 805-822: -4.35 Hz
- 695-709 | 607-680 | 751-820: 1.79 Hz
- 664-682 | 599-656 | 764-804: 3.21 Hz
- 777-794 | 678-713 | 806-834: -4.81 Hz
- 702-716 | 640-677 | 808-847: 0.61 Hz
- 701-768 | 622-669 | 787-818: 1.31 Hz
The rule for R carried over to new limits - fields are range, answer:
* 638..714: 2.278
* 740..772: 2.888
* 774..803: 2.881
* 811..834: 2.771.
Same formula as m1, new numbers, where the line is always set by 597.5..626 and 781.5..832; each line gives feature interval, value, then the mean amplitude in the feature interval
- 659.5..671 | -0.159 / 2.12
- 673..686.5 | 0.401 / 1.31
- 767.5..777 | -0.171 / 2.62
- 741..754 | -0.120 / 2.4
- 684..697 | 0.072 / 1.81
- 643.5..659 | -0.042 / 1.85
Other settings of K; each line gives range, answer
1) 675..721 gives 1.72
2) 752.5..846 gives 2.44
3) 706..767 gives 2.3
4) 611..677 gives 1.84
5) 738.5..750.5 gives 2.36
